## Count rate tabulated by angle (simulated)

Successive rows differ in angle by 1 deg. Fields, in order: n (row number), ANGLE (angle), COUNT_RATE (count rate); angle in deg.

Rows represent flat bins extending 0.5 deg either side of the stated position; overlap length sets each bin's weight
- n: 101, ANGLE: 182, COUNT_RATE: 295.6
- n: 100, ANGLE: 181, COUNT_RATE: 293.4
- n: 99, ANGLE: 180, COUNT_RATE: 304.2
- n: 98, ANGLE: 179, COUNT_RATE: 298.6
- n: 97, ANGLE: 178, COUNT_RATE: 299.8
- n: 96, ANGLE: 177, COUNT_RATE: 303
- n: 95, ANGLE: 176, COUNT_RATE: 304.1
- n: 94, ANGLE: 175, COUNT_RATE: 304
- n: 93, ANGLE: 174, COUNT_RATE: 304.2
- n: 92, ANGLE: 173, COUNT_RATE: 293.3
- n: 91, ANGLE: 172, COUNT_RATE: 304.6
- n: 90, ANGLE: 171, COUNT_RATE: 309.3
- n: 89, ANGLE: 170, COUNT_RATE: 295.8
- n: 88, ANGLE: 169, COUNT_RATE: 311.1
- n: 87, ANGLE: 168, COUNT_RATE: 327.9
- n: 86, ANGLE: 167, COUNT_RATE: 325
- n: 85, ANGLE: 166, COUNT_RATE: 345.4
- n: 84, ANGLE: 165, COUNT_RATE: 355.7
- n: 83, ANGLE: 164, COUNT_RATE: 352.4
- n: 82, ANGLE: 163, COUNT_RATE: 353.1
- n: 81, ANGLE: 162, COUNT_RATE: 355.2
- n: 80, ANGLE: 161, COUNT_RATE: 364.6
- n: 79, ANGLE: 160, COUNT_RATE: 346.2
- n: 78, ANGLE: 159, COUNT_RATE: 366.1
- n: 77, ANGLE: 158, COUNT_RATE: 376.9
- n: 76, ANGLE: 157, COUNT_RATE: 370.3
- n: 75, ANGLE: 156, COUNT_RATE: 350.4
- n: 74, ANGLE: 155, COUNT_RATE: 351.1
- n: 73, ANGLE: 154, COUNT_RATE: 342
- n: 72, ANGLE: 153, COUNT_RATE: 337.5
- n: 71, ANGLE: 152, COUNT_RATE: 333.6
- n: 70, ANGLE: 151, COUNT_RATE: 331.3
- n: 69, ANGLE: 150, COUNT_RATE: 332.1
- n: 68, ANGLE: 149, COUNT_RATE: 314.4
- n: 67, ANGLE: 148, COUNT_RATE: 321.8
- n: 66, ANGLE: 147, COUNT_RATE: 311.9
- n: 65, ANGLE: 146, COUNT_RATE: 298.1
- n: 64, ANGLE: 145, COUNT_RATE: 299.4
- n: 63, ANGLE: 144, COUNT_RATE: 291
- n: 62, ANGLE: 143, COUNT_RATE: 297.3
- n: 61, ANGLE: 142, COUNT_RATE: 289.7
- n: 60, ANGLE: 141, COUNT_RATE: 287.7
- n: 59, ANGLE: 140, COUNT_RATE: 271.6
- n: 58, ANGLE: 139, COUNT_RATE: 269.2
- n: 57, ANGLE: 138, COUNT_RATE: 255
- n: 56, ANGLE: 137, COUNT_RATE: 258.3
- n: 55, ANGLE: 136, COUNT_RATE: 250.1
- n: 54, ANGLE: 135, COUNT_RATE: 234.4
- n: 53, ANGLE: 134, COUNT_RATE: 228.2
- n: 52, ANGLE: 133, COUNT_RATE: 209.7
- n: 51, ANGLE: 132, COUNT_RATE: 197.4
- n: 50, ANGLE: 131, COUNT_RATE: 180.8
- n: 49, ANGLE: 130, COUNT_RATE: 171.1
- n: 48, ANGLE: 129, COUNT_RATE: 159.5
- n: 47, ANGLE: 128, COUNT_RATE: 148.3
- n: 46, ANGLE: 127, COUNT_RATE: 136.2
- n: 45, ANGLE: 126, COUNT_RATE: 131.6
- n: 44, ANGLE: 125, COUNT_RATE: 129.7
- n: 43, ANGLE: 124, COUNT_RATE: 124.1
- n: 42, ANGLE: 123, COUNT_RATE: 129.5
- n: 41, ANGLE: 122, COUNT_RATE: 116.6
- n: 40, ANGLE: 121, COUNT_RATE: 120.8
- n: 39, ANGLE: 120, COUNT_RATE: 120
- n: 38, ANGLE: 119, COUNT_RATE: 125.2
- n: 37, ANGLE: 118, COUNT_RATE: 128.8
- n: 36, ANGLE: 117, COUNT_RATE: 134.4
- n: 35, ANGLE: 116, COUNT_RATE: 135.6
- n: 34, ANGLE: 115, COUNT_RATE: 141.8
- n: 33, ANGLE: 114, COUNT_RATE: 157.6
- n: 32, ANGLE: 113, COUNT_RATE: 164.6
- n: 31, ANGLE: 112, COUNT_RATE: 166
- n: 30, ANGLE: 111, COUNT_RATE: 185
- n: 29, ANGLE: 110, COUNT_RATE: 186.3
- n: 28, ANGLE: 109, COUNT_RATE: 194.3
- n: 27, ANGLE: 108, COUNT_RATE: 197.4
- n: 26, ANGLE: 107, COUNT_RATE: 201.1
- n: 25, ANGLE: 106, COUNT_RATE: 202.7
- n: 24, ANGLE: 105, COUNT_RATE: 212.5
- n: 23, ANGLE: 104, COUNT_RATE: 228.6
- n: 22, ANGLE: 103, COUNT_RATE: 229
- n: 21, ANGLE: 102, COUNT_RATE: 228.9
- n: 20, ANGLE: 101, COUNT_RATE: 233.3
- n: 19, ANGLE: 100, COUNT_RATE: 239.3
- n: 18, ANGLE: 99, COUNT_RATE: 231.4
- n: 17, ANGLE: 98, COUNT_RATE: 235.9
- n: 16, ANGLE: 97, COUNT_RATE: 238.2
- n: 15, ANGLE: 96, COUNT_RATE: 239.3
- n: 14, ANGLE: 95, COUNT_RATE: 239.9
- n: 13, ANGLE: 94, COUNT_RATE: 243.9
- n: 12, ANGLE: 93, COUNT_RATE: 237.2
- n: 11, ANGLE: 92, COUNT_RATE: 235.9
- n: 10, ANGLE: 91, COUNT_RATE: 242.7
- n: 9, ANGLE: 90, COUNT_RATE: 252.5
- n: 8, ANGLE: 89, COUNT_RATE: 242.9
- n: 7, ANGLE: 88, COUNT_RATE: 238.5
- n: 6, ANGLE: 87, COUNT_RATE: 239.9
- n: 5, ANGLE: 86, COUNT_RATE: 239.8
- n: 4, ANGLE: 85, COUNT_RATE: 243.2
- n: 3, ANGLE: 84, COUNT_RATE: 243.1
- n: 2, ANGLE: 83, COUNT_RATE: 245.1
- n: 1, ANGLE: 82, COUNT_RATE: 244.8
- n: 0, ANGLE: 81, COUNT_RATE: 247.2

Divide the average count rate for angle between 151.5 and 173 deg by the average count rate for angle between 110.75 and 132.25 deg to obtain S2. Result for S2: 2.4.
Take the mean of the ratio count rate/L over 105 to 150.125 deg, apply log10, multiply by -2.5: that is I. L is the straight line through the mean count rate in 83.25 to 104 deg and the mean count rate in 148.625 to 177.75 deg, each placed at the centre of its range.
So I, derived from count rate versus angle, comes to 0.375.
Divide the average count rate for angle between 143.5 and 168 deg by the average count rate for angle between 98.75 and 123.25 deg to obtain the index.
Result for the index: 1.9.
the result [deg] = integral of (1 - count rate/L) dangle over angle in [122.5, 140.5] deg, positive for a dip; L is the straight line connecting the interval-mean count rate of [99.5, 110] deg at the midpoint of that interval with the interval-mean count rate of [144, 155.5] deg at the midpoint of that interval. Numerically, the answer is 5.7 deg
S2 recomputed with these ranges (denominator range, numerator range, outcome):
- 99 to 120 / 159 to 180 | 1.75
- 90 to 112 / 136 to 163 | 1.44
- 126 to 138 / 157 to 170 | 1.76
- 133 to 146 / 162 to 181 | 1.18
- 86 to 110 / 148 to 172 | 1.48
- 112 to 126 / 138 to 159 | 2.37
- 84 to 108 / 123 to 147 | 0.95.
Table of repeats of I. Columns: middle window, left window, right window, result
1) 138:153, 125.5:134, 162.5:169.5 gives -0.24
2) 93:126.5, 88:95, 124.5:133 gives 0.13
